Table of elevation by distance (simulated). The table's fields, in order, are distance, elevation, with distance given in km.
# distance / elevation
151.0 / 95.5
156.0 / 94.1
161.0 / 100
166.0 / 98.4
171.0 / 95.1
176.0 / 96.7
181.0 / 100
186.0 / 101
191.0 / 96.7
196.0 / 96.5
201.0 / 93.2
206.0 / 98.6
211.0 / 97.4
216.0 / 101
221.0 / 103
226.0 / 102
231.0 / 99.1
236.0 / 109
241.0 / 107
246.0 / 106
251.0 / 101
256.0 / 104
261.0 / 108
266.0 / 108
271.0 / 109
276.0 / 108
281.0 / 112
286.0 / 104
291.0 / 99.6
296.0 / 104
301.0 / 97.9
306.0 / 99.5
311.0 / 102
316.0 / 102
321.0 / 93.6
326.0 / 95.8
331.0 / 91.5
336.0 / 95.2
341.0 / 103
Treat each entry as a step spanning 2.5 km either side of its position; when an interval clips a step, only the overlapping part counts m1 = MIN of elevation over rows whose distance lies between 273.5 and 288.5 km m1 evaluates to 104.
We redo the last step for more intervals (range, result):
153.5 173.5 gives 94.1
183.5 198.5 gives 96.5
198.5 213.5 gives 93.2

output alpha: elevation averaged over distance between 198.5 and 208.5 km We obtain 95.9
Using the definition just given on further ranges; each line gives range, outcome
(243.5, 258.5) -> 104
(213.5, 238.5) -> 103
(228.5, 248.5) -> 105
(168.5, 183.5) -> 97.3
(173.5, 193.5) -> 98.6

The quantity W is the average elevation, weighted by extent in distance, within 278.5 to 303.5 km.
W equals 104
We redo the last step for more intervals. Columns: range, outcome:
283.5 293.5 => 102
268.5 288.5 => 108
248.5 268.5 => 105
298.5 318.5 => 100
